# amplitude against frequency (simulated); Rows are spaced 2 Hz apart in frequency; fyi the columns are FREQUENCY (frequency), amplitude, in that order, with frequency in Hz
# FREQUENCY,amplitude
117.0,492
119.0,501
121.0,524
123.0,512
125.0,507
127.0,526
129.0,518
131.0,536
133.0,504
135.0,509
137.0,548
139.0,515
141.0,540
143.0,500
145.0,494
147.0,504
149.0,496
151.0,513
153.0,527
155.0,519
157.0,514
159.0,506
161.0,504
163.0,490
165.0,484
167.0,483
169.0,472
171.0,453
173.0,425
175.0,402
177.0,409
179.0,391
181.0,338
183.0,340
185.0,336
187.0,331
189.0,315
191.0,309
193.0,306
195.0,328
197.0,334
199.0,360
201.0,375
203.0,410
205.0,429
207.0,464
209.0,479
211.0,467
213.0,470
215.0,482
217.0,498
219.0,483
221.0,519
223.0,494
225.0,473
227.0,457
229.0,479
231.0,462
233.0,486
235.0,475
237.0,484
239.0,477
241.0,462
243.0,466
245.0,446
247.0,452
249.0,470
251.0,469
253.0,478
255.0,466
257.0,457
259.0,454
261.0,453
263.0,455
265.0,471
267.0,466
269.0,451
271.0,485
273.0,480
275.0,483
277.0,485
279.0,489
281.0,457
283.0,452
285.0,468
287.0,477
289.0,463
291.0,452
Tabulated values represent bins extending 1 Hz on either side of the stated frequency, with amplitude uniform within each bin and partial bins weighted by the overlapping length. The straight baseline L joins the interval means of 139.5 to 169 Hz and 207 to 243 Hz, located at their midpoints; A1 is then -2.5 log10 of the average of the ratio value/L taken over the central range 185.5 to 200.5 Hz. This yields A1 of 0.44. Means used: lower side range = 504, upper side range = 478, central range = 328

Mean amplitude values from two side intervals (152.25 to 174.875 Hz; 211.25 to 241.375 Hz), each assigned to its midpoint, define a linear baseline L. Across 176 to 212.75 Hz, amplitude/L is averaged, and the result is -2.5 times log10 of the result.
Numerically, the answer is 0.27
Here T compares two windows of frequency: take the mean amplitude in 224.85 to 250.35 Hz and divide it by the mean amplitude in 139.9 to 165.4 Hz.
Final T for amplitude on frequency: 0.92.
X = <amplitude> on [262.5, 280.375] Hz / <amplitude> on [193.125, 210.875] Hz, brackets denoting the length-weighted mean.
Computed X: 1.20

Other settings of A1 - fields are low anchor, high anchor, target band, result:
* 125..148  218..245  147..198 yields 0.189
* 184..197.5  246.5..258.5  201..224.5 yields -0.245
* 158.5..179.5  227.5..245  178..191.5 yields 0.334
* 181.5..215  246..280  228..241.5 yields -0.109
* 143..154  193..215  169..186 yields 0.167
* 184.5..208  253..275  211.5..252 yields -0.151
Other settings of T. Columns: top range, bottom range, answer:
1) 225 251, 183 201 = 1.42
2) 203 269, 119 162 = 0.91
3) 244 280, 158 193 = 1.14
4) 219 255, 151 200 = 1.14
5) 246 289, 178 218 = 1.20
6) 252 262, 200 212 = 1.06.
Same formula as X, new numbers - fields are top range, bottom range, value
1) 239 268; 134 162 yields 0.90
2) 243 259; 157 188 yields 1.08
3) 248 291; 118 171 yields 0.92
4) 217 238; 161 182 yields 1.10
